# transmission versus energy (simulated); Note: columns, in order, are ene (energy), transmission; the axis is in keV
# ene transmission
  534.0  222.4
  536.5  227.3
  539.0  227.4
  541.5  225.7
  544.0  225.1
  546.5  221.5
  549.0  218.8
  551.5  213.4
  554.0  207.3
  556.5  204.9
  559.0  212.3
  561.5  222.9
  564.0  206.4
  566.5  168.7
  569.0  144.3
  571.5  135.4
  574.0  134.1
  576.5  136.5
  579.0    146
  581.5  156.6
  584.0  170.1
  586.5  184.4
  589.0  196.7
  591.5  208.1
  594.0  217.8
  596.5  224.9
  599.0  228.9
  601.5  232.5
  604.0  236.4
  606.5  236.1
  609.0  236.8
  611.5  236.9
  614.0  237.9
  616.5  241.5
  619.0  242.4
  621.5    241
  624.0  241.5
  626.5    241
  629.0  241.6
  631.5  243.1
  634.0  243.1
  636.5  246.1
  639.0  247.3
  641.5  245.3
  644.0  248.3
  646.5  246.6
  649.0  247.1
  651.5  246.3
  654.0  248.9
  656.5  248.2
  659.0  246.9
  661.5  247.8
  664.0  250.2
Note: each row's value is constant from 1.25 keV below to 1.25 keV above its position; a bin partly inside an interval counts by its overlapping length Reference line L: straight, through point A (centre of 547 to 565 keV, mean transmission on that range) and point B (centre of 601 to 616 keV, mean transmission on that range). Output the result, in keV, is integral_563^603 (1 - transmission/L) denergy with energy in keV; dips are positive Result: 7.9 keV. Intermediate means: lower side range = 213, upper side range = 237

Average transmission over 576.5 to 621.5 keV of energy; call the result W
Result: 212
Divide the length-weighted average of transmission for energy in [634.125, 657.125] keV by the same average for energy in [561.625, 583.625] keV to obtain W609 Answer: 1.6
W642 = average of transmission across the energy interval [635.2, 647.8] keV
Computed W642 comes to 247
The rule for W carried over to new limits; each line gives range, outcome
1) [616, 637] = 242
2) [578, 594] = 181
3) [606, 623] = 239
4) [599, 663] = 243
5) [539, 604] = 195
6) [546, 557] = 213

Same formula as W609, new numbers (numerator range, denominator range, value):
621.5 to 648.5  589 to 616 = 1.07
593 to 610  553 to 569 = 1.16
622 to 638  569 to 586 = 1.64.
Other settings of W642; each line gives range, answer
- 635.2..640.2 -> 247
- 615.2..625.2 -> 242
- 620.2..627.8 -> 241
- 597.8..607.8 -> 234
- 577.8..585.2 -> 158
